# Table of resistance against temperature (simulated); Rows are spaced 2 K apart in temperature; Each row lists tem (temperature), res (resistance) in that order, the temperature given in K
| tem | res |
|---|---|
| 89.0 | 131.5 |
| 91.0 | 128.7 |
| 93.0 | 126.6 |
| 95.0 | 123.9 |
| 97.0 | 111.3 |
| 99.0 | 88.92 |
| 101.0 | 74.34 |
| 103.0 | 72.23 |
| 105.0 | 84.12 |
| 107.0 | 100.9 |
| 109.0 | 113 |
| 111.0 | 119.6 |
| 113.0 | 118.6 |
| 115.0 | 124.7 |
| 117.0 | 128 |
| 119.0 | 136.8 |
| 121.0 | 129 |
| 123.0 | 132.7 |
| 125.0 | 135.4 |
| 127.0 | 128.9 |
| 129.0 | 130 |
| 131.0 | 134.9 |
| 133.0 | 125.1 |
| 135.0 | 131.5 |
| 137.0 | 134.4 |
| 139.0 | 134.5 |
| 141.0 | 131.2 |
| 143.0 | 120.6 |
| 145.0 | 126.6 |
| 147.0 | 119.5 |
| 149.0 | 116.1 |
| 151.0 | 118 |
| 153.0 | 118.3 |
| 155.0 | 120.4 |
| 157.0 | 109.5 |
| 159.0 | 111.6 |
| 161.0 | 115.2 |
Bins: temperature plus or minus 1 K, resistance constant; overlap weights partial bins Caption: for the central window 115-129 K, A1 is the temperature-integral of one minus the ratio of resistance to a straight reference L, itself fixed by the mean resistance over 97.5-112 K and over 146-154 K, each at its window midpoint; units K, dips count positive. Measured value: -3.8 K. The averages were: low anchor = 93.9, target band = 131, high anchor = 118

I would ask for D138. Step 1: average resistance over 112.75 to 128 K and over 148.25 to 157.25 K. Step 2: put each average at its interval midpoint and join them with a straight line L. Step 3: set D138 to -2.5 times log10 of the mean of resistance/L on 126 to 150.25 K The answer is -0.04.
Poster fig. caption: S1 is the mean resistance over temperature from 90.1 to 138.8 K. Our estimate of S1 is 118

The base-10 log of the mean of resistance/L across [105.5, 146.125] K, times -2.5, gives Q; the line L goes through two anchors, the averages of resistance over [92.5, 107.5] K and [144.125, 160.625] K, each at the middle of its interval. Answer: -0.18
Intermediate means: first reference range 96.7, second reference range 117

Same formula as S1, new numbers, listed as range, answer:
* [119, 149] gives 129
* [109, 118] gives 122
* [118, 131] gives 132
